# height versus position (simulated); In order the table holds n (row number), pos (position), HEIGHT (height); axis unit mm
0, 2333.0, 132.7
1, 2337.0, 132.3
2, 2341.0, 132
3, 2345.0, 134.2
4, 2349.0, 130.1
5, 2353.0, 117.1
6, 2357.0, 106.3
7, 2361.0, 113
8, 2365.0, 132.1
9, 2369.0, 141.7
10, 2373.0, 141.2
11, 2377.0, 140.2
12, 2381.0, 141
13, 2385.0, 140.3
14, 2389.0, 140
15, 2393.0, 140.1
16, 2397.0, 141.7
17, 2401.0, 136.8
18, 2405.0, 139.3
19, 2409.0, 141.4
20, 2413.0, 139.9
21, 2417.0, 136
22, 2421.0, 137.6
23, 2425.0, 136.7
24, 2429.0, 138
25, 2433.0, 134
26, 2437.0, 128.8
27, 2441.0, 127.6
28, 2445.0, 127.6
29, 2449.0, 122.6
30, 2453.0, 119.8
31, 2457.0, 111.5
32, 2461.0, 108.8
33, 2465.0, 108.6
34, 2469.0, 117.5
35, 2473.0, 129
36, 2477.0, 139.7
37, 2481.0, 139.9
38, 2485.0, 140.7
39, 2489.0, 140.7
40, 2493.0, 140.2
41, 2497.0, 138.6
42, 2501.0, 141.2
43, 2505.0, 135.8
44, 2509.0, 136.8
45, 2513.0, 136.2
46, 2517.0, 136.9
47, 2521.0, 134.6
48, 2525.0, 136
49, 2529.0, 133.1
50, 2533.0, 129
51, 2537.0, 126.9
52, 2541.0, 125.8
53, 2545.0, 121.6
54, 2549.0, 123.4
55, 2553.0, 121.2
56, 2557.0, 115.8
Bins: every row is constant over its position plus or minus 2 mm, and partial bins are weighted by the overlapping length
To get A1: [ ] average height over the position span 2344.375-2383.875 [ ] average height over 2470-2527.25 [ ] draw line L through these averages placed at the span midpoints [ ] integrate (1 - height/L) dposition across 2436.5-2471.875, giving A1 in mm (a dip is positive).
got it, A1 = 4.1 mm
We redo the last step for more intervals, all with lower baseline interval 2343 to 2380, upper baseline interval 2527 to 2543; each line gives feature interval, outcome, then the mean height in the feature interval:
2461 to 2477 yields 1.1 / 120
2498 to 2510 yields -0.9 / 138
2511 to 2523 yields -0.7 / 136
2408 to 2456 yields -1.2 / 132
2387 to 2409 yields -1.9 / 140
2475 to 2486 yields -1.0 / 140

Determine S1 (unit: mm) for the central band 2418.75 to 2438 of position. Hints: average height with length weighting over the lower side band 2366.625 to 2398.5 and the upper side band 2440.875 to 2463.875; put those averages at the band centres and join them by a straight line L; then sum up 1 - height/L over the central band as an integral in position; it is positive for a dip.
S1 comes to -1.40 mm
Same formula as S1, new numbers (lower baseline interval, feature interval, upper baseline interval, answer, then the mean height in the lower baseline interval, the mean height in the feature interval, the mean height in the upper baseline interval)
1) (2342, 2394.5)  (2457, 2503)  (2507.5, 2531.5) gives 1.4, 132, 130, 135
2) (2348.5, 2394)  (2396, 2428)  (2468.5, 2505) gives -1.2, 132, 139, 137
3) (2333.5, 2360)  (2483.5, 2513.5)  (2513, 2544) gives -1.9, 125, 139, 132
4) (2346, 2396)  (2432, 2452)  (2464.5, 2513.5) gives 1.0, 132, 127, 135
